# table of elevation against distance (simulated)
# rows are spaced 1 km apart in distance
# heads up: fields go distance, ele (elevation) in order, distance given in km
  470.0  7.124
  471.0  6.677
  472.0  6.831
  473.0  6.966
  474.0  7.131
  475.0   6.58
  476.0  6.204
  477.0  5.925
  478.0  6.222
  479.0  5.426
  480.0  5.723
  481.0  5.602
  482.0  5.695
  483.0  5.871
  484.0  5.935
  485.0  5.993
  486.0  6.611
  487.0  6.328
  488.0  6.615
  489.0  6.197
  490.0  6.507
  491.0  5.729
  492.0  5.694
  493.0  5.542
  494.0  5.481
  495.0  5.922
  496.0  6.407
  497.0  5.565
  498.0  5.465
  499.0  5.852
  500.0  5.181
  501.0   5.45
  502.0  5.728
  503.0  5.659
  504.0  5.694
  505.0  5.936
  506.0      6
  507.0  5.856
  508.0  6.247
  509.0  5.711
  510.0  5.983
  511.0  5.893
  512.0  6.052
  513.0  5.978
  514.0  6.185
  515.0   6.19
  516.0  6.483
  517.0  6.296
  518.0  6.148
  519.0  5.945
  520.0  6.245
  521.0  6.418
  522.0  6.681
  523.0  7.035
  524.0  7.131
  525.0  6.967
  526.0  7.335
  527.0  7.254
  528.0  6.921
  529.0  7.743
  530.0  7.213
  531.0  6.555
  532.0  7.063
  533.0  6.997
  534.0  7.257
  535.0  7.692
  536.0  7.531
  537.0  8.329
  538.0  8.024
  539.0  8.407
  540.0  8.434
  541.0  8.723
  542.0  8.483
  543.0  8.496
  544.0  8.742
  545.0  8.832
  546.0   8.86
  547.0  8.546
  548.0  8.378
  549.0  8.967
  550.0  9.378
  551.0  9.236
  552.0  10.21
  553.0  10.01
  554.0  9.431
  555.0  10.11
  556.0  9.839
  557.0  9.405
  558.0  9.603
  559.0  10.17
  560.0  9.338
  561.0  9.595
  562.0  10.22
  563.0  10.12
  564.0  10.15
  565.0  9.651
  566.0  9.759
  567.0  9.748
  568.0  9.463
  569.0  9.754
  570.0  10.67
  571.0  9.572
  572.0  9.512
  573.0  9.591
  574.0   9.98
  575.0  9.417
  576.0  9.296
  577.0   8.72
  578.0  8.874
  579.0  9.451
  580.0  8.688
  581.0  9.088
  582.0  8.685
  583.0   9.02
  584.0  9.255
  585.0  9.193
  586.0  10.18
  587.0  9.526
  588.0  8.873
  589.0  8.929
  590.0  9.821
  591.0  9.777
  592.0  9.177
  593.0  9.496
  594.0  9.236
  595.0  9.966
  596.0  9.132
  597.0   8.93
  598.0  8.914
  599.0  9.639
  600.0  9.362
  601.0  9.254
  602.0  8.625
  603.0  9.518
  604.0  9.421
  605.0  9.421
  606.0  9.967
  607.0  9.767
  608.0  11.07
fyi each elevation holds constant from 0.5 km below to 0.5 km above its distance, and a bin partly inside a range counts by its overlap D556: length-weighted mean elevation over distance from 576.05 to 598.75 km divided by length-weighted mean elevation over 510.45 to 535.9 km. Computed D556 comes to 1.37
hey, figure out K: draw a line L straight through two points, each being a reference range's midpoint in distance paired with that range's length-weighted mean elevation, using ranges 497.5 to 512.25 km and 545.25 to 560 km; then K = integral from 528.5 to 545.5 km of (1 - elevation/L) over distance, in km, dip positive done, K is 0.7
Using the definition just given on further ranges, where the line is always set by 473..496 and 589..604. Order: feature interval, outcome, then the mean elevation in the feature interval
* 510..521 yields 1.3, 6.15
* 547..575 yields -4.6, 9.67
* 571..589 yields -0.8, 9.26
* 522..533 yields 0.3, 7.1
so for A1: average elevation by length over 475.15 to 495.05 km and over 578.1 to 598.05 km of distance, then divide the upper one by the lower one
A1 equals 1.55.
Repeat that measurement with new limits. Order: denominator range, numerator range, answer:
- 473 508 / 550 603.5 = 1.59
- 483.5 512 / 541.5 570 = 1.60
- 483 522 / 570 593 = 1.56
